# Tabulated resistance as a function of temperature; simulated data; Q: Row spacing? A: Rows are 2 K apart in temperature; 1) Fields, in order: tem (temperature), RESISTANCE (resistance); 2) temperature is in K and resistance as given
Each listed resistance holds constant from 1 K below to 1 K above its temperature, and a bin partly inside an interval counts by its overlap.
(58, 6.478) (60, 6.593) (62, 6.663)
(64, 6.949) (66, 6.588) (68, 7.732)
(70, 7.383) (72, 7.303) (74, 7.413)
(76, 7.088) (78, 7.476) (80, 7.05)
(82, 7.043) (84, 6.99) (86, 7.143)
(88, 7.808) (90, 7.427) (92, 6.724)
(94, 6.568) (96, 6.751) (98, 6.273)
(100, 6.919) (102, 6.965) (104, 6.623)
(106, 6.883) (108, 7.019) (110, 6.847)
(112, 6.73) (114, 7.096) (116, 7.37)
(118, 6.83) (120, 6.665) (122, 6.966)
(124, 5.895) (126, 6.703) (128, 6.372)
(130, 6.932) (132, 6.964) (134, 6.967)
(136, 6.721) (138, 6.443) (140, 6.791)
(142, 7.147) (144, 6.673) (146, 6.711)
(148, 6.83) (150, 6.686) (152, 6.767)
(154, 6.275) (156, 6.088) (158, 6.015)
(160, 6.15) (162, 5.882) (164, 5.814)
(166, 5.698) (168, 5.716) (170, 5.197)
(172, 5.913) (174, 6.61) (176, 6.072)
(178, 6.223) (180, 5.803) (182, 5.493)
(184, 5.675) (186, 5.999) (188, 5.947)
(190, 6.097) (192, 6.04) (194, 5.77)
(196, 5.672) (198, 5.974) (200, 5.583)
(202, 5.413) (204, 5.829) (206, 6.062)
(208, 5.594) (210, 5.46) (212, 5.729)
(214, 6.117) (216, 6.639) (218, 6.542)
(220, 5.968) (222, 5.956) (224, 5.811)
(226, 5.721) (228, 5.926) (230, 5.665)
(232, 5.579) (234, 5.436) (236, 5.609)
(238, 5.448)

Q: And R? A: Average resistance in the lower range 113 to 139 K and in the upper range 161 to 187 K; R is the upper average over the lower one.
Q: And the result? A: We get 0.87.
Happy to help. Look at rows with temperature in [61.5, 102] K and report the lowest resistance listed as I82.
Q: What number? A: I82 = 6.273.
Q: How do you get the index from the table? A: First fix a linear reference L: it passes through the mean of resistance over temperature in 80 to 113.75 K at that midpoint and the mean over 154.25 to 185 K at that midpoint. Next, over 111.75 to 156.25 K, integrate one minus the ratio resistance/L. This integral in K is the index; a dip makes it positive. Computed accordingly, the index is -2.3 K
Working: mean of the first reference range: 6.93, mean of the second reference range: 5.9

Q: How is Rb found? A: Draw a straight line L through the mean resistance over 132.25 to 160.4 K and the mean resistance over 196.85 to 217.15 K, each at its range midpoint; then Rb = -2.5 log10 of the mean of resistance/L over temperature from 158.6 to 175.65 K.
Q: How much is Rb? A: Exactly 0.08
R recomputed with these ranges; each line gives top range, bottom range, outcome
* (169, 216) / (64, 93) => 0.81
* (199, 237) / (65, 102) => 0.82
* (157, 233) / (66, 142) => 0.85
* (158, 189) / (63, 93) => 0.82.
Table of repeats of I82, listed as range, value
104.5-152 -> 5.895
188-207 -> 5.413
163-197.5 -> 5.197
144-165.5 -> 5.814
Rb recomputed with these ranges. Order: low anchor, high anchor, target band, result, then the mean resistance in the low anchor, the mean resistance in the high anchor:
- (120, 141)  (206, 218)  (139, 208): 0.042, 6.67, 5.97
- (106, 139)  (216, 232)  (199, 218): 0.040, 6.79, 5.96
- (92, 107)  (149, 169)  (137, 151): -0.082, 6.71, 6.11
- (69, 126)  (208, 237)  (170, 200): 0.050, 6.97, 5.86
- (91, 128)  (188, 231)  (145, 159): -0.016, 6.76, 5.89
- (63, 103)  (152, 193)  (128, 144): -0.065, 7.08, 5.96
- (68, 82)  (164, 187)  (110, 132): -0.021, 7.3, 5.85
